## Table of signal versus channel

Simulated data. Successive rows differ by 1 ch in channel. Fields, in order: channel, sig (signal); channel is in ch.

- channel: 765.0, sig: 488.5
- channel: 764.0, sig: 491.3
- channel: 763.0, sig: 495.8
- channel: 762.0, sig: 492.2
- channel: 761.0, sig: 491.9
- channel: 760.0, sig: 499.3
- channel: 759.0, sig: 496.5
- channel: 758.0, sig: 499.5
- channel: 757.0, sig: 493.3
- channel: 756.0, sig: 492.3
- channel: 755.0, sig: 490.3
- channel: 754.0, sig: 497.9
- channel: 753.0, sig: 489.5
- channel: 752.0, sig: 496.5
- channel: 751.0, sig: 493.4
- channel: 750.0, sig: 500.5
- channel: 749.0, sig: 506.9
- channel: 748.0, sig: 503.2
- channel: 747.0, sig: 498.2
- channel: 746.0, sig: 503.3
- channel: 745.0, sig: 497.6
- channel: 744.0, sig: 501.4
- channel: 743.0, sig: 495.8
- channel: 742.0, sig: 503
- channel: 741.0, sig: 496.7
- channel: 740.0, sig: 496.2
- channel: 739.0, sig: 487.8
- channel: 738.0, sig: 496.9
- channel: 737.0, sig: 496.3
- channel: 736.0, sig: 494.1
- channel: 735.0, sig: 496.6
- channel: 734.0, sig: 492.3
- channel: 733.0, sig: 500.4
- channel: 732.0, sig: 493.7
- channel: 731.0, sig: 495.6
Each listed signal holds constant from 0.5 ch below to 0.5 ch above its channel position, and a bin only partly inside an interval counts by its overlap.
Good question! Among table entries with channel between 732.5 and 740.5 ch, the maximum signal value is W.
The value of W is 500.4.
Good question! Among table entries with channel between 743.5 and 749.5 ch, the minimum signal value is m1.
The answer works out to 497.6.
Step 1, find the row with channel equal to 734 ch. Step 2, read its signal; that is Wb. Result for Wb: 492.3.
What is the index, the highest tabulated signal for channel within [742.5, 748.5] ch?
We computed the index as 503.3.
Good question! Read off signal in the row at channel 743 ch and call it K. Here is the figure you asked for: 495.8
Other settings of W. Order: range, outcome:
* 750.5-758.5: 499.5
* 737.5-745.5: 503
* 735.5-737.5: 496.3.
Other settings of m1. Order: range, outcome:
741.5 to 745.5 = 495.8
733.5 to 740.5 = 487.8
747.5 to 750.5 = 500.5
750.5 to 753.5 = 489.5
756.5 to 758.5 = 493.3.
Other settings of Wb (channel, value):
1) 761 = 491.9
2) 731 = 495.6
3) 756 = 492.3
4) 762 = 492.2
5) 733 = 500.4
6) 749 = 506.9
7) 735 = 496.6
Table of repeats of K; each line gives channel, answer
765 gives 488.5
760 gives 499.3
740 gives 496.2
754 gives 497.9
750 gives 500.5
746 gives 503.3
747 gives 498.2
